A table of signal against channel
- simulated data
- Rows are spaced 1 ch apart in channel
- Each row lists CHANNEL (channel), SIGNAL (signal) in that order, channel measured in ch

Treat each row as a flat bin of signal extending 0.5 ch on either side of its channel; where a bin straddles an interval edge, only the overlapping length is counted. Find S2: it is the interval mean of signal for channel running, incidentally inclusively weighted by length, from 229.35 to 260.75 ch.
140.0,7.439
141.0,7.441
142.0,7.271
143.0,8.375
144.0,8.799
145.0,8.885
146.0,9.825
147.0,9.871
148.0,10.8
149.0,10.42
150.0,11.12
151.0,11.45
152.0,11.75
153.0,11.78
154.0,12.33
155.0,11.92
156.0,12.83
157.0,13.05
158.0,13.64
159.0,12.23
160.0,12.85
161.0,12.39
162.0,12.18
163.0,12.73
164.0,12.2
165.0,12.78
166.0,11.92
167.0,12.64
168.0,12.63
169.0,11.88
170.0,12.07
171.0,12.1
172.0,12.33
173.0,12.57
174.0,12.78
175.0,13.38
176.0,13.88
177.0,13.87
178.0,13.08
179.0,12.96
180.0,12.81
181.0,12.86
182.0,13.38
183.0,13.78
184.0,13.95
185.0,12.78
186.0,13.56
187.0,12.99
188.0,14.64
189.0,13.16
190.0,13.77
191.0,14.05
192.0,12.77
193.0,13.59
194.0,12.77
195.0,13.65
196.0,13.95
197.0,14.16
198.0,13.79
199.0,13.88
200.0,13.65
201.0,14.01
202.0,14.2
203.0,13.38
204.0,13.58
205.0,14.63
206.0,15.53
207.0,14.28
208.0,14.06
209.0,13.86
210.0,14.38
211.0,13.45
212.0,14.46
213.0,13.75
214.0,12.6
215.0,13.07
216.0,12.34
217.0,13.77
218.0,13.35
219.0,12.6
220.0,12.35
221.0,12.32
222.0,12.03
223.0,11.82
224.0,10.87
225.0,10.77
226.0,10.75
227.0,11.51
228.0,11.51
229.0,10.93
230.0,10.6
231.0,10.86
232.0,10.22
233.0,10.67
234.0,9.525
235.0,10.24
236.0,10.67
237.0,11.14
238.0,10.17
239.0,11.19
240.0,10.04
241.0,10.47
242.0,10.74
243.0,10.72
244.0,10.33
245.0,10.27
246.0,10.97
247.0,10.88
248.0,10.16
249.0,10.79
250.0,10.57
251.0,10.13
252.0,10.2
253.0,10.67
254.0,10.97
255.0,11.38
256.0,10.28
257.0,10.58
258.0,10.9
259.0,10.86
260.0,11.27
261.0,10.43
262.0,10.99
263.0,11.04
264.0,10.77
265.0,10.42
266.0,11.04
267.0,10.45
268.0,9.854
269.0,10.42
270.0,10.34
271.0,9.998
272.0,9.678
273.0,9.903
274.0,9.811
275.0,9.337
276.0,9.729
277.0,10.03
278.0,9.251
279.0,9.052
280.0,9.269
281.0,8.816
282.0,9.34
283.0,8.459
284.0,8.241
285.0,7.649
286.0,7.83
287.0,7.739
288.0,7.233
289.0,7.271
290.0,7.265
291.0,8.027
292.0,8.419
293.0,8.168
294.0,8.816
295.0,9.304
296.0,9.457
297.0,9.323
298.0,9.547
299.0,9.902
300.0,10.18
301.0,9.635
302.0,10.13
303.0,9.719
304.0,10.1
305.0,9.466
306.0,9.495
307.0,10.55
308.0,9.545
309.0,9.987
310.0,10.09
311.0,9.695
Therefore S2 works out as 10.6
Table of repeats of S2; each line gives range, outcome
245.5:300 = 9.69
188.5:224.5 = 13.4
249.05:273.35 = 10.6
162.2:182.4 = 12.7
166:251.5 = 12.4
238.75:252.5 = 10.5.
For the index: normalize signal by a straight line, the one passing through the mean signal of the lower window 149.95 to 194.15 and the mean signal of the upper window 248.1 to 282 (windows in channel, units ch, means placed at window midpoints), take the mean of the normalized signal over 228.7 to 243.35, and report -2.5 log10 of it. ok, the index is 0.053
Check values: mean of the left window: 12.8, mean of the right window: 10.3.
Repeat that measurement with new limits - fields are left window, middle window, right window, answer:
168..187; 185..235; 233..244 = -0.11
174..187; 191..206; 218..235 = -0.11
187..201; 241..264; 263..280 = 0.02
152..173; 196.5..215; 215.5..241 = -0.19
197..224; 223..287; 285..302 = 0.06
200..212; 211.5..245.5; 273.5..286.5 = 0.10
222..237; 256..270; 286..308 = -0.08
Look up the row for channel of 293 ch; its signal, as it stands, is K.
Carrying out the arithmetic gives 8.168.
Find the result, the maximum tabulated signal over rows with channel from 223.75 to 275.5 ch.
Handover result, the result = 11.51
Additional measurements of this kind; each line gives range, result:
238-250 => 11.19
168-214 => 15.53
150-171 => 13.64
